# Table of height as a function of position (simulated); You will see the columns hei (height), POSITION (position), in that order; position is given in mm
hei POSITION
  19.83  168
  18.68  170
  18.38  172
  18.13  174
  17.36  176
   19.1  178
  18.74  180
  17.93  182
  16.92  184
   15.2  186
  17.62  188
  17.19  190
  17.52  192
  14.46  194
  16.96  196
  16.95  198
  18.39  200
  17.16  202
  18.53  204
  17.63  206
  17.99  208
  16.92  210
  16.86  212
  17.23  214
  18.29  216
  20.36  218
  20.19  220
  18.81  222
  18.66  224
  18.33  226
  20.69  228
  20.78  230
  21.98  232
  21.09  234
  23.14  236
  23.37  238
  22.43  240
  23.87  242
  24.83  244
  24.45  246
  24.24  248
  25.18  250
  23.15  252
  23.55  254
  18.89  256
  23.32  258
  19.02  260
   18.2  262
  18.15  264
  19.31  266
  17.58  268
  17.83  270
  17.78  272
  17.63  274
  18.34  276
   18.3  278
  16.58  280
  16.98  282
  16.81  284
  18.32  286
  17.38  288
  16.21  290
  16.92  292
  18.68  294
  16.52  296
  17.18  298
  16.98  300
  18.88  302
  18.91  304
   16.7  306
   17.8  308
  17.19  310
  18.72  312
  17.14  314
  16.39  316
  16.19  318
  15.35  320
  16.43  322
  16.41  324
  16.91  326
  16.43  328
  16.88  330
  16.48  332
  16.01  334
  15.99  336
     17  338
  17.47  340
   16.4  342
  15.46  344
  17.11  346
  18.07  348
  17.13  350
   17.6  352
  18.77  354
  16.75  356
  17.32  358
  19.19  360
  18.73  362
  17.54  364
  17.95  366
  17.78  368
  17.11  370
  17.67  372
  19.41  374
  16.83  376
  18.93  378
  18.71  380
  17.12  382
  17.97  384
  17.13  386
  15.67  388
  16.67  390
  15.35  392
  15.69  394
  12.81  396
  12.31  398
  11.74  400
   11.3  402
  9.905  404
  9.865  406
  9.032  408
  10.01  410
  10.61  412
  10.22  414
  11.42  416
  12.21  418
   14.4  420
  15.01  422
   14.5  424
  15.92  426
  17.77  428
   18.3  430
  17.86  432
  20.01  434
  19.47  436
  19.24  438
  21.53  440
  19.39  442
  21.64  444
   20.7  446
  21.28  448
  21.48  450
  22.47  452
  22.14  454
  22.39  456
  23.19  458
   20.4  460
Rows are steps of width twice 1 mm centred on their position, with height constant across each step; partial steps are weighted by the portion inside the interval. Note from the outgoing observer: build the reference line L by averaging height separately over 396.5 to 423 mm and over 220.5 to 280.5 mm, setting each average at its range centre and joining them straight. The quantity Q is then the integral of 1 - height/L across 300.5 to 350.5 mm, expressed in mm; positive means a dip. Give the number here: -2.0 mm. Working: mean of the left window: 20.7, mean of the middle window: 16.9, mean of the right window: 11.4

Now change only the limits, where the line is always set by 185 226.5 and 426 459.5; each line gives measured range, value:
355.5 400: 6.19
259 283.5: 0.63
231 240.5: -2.31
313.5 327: 1.86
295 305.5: 0.63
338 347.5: 1.25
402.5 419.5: 8.05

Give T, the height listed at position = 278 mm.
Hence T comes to 18.3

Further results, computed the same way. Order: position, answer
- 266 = 19.31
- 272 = 17.78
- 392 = 15.35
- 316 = 16.39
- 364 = 17.54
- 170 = 18.68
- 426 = 15.92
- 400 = 11.74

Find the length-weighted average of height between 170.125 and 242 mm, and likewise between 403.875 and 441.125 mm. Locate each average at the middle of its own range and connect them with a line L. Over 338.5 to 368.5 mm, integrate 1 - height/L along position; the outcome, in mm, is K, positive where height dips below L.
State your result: -2.9 mm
